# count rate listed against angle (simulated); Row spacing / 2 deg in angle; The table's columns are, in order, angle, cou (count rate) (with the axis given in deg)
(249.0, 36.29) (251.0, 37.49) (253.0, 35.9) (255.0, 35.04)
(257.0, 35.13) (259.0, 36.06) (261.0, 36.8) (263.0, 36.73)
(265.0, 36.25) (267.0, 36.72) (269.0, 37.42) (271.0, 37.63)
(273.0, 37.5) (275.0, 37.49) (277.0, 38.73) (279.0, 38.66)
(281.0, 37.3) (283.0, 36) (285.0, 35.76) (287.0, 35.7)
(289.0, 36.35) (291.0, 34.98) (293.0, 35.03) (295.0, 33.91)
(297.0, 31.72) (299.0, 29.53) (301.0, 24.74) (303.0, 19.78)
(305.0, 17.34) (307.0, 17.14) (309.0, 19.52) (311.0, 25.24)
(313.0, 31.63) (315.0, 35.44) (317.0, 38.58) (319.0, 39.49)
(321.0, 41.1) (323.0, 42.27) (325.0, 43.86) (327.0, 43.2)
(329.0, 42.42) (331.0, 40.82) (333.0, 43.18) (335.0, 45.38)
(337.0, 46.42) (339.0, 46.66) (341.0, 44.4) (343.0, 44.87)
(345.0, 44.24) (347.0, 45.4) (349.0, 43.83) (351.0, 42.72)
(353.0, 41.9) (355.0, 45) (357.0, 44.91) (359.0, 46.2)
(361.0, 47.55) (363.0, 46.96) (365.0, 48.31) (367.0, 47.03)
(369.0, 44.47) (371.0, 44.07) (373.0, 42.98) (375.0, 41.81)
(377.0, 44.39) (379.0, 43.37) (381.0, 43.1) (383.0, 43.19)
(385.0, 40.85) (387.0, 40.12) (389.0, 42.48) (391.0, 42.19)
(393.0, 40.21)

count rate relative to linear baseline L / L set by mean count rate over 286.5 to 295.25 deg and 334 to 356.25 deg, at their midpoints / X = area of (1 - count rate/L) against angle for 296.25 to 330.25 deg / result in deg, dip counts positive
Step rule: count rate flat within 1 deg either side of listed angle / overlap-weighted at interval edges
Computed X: 6.4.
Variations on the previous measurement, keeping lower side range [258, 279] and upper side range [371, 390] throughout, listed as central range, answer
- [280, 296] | 1.1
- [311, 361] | -2.4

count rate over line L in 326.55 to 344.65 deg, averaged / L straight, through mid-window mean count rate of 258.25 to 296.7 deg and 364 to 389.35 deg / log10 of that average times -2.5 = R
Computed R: -0.090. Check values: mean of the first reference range 36.5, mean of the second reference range 43.6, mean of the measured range 44.2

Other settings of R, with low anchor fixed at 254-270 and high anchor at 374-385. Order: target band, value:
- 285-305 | 0.23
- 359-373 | -0.10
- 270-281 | -0.03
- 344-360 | -0.07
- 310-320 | 0.16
